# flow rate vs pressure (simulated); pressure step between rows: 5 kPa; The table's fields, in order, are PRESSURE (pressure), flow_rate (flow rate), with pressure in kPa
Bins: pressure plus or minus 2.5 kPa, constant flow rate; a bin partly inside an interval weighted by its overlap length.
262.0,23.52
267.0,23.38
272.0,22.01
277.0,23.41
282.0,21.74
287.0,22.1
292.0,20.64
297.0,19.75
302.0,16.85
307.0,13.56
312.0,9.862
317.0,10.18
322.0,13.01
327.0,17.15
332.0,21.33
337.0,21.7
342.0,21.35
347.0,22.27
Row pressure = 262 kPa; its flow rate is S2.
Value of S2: 23.52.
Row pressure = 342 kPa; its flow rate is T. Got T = 21.35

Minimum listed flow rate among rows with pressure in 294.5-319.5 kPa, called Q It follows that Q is 9.862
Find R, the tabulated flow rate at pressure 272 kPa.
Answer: 22.01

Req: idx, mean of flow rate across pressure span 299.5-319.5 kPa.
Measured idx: 12.6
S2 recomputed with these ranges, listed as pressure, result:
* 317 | 10.18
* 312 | 9.862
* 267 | 23.38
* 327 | 17.15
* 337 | 21.7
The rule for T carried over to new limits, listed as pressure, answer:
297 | 19.75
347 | 22.27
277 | 23.41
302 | 16.85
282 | 21.74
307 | 13.56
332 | 21.33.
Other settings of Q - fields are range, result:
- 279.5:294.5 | 20.64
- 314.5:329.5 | 10.18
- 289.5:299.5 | 19.75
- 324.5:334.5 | 17.15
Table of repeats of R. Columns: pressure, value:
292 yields 20.64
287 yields 22.1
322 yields 13.01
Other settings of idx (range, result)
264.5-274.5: 22.7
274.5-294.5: 22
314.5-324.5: 11.6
